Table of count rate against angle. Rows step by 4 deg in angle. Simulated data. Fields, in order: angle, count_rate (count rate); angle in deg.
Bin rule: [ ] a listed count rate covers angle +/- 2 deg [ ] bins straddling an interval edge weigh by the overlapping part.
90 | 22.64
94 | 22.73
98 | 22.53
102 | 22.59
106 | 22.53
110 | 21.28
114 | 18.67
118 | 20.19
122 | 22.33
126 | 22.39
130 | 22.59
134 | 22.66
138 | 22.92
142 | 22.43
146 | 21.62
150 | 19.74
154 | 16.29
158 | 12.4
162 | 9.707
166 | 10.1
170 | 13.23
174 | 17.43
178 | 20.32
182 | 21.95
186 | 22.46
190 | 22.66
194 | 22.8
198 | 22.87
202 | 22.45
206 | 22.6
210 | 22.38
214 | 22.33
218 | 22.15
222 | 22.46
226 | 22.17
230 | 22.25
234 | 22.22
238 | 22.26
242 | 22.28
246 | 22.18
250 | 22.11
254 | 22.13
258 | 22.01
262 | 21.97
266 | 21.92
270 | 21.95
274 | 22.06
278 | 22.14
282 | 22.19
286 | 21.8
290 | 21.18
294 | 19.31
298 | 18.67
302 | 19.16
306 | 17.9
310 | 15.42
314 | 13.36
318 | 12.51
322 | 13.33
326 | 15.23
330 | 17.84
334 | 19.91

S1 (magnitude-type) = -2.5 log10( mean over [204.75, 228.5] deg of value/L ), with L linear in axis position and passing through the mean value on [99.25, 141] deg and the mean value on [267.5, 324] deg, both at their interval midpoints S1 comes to -0.11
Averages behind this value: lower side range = 21.8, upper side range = 18.7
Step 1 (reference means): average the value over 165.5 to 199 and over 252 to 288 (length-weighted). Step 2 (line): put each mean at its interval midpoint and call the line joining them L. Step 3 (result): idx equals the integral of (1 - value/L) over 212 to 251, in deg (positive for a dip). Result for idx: -2.39 deg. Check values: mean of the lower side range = 19.6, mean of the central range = 22.2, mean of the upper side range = 22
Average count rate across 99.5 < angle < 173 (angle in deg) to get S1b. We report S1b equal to 19.1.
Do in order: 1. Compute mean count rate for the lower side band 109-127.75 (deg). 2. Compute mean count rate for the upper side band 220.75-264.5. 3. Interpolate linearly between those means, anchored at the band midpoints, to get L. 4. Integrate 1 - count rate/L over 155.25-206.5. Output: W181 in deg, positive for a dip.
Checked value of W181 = 7.62 deg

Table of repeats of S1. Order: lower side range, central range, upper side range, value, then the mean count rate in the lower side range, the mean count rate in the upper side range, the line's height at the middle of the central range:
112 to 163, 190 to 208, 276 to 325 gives -0.19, 19.7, 18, 19.1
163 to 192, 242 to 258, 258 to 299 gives -0.09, 18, 21.4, 20.5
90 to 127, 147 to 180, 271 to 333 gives 0.34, 21.7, 18.2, 20.7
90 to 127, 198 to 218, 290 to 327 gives -0.18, 21.7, 16.4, 19.1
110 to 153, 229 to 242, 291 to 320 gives -0.19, 21.4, 16.8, 18.6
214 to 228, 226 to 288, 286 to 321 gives -0.10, 22.3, 17.3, 20.1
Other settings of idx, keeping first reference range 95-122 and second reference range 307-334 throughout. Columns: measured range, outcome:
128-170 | 5.16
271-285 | -4.87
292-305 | -2.62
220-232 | -2.91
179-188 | -1.31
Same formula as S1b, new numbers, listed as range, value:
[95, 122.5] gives 21.4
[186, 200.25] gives 22.7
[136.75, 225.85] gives 19.7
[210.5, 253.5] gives 22.2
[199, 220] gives 22.4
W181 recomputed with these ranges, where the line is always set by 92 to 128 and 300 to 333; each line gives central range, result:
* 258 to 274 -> -4.46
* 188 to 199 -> -1.99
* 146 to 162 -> 3.47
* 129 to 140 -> -0.92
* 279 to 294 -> -4.37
